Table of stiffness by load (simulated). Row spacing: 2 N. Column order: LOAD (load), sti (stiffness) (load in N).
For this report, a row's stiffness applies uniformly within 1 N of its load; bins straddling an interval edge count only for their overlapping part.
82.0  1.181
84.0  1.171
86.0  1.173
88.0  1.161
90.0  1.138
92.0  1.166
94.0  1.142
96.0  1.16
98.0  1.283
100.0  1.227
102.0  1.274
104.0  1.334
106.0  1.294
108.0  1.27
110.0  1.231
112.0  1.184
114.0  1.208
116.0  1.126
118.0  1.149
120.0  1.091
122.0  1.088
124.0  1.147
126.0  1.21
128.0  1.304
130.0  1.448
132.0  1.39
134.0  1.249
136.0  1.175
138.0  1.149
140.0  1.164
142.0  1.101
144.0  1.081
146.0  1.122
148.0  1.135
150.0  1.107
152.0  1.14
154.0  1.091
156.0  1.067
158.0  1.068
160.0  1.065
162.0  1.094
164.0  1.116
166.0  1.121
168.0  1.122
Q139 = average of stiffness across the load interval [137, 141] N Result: 1.16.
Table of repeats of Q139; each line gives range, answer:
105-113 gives 1.24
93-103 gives 1.22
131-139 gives 1.24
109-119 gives 1.18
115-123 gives 1.11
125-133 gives 1.34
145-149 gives 1.13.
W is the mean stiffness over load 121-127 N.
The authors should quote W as 1.15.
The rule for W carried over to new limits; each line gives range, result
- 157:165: 1.09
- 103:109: 1.3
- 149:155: 1.11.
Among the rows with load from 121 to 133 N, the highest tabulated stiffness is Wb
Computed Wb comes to 1.448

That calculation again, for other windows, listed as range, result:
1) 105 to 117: 1.294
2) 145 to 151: 1.135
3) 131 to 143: 1.39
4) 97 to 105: 1.334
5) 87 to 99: 1.283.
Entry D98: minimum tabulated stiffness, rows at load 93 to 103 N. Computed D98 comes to 1.142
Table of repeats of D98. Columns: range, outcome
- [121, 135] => 1.088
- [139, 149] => 1.081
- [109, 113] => 1.184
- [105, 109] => 1.27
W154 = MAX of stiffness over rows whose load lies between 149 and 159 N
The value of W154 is 1.14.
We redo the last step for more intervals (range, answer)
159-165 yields 1.116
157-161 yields 1.068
